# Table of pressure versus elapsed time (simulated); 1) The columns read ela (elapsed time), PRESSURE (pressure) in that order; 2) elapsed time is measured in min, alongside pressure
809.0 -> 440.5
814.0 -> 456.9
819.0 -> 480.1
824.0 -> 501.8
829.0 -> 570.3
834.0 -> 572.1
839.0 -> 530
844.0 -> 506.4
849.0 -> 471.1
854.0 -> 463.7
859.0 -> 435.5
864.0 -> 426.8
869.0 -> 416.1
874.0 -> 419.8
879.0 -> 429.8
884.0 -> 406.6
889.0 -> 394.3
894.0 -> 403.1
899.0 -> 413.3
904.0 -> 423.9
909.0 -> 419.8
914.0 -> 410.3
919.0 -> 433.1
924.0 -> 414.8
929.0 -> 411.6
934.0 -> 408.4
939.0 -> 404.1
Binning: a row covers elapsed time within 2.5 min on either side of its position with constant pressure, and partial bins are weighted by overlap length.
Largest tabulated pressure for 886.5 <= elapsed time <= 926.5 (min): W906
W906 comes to 433.1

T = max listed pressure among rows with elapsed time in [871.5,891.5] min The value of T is 429.8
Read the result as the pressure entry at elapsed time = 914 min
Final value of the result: 410.3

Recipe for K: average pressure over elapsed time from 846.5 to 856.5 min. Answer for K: 467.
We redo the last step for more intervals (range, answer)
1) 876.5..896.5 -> 408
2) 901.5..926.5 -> 420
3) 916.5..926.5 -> 424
